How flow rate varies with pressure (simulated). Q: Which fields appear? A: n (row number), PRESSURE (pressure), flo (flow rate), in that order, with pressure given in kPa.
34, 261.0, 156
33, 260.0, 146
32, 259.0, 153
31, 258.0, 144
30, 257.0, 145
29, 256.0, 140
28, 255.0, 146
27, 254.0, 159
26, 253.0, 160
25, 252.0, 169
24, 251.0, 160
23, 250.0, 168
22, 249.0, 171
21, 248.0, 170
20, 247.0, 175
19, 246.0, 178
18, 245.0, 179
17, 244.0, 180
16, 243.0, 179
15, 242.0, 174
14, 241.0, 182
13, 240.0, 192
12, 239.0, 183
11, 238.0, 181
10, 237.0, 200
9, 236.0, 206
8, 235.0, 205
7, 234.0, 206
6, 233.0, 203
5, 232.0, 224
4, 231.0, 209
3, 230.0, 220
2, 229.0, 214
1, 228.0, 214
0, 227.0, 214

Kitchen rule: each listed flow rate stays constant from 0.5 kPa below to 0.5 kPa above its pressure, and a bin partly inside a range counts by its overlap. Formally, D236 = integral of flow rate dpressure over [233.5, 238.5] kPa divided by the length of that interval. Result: 200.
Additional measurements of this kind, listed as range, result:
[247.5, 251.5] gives 167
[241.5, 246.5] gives 178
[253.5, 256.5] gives 148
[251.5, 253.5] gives 164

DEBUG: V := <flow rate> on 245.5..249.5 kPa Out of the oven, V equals 174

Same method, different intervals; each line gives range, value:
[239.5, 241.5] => 187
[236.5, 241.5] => 188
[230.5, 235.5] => 209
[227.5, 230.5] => 216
